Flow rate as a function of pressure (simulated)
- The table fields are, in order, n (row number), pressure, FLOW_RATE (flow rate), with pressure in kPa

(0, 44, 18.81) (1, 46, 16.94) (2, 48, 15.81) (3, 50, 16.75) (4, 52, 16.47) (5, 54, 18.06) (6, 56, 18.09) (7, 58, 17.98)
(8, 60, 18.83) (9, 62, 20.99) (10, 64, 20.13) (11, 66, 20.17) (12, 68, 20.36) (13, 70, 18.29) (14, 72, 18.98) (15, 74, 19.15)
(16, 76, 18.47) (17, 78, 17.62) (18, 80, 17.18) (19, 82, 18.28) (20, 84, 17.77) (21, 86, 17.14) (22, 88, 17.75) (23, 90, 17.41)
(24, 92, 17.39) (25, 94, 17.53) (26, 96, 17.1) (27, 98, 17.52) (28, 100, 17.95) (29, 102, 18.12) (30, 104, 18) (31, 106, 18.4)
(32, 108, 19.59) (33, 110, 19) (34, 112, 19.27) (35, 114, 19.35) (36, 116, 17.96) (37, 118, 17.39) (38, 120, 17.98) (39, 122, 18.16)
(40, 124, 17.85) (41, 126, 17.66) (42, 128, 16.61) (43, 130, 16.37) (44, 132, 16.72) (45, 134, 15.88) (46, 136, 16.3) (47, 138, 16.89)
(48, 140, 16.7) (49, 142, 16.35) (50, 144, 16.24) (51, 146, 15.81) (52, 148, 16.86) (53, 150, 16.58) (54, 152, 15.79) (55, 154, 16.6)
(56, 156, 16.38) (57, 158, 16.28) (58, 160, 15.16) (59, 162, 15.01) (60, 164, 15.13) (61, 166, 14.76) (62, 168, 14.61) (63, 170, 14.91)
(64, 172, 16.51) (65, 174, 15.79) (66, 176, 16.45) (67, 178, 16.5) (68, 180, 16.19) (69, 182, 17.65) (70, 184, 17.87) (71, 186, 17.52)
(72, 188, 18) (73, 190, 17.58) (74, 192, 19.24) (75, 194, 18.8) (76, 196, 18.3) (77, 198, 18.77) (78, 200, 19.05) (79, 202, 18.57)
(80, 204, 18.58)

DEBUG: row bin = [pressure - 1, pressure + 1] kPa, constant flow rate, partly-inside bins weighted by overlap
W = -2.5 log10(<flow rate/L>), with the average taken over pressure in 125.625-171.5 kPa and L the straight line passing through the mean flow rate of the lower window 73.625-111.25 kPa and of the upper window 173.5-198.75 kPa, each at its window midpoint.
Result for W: 0.11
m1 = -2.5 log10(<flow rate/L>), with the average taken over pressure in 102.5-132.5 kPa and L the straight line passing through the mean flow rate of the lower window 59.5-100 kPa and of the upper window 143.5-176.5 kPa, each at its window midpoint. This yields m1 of -0.05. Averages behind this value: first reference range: 18.4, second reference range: 15.8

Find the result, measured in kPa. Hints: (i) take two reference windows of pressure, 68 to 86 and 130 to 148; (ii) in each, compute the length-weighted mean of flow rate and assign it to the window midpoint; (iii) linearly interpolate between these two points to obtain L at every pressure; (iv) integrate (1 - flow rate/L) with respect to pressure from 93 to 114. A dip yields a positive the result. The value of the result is -1.0 kPa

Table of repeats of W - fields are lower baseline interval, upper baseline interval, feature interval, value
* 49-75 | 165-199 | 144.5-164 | 0.09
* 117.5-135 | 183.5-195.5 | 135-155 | 0.07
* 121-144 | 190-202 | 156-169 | 0.16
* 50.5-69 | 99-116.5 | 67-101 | 0.05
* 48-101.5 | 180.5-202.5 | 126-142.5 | 0.10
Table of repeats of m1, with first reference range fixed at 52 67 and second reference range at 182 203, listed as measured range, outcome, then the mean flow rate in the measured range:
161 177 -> 0.20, 15.4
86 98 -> 0.08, 17.4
